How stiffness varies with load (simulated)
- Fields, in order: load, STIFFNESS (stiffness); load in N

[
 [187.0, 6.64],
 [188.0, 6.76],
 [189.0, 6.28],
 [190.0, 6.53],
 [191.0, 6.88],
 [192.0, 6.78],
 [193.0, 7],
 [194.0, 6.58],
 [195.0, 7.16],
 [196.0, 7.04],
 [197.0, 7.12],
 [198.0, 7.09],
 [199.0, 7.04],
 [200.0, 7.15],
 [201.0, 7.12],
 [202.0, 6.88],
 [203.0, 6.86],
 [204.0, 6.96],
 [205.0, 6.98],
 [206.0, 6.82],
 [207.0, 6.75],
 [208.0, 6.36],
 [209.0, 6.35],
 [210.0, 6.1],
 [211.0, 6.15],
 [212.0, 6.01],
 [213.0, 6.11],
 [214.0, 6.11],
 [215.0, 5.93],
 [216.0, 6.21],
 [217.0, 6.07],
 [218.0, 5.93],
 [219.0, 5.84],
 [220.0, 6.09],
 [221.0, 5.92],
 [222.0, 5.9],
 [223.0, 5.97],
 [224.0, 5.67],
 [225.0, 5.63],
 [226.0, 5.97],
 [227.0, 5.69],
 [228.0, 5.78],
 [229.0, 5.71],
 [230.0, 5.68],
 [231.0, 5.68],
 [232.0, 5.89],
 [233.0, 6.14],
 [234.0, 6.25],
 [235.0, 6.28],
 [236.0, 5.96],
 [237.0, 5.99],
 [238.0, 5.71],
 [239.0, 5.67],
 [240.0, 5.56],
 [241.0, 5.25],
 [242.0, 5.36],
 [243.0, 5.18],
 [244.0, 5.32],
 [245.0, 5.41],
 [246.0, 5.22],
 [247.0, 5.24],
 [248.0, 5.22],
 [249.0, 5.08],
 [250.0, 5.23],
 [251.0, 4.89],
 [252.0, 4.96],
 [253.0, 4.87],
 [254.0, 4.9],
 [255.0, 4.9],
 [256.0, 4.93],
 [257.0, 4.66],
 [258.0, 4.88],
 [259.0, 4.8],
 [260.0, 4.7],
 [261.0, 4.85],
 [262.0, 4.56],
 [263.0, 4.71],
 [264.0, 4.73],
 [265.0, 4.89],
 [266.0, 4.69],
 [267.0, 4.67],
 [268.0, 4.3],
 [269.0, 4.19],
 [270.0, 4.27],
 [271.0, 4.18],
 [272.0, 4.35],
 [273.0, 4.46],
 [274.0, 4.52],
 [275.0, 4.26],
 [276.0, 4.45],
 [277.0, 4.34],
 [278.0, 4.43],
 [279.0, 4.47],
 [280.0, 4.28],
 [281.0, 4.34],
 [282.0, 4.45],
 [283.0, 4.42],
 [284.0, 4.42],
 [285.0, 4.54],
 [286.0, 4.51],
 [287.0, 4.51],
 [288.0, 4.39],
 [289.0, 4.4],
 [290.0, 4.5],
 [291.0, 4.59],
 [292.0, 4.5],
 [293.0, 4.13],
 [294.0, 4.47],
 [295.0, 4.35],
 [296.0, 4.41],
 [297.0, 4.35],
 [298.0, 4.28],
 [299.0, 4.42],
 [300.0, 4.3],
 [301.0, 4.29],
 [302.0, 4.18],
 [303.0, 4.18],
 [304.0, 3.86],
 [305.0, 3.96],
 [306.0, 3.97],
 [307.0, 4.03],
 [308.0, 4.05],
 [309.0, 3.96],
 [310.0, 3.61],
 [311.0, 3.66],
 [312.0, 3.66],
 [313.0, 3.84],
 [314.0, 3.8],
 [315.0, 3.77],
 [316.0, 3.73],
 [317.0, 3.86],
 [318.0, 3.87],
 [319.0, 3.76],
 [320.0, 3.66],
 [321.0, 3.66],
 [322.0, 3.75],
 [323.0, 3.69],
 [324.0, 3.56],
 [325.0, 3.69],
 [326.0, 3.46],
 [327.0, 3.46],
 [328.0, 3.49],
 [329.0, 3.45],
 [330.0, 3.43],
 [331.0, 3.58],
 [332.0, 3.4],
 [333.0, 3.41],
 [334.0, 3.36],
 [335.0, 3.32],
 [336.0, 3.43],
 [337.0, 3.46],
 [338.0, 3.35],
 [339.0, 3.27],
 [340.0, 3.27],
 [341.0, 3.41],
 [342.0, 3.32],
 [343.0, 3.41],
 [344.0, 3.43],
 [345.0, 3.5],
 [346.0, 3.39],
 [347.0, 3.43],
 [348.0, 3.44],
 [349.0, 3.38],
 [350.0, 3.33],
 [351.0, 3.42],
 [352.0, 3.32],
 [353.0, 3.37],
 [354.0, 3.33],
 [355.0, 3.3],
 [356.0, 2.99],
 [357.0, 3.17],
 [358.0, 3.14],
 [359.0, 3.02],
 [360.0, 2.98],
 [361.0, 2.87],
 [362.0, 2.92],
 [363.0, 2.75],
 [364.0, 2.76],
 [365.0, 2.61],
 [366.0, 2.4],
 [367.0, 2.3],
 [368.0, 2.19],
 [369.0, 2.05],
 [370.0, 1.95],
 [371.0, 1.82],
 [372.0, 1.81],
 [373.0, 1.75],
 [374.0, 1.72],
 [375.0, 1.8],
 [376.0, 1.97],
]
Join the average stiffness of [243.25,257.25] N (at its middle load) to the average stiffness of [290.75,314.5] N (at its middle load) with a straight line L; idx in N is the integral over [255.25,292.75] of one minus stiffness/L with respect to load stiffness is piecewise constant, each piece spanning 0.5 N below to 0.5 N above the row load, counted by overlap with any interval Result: 0.9 N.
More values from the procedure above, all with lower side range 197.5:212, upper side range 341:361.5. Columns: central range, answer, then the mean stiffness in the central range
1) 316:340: 1.83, 3.54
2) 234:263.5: 2.60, 5.2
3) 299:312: 1.06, 4.01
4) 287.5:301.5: 0.70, 4.38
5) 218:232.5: 1.00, 5.82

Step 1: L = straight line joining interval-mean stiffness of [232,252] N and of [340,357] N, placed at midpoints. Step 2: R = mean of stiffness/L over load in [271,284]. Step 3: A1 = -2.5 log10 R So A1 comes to 0.10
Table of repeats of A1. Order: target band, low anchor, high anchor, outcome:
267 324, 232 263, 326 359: 0.03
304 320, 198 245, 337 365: 0.07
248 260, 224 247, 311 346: 0.07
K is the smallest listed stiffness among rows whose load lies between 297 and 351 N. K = 3.27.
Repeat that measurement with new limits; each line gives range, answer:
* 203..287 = 4.18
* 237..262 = 4.56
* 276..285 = 4.28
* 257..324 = 3.56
